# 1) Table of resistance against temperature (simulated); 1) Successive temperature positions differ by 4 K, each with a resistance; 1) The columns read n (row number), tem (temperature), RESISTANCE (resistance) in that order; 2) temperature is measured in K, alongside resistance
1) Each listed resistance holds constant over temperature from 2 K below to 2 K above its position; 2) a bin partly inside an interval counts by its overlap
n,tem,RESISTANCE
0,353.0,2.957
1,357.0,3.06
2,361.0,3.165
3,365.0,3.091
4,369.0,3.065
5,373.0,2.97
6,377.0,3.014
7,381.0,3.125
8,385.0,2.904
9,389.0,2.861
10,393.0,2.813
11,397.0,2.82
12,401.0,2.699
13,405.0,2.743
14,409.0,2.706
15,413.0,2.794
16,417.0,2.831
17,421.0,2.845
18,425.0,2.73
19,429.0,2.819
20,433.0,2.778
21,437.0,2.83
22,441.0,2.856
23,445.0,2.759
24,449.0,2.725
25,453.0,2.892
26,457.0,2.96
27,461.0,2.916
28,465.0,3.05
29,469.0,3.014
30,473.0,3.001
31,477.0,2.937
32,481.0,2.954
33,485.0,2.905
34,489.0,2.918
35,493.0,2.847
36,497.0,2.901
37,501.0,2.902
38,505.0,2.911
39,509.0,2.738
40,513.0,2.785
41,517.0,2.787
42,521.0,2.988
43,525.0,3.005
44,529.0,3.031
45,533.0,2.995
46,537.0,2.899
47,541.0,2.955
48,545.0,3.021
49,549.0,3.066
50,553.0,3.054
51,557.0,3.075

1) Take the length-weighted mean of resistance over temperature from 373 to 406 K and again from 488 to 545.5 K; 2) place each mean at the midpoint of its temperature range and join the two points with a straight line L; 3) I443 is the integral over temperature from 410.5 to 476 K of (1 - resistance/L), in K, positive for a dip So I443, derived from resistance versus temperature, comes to 0.7 K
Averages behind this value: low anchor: 2.88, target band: 2.86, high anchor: 2.91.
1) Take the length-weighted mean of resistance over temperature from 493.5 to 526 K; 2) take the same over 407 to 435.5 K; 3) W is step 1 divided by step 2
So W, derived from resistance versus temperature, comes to 1.03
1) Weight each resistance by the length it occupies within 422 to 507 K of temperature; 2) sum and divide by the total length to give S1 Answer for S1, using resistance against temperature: 2.89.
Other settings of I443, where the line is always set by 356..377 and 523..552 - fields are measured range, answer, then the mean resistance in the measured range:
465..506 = 1.1 K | 2.94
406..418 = 1.1 K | 2.77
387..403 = 1.3 K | 2.8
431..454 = 1.8 K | 2.8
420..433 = 1.1 K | 2.79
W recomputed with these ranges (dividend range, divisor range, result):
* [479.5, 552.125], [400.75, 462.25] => 1.04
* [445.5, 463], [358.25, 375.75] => 0.93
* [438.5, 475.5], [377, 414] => 1.02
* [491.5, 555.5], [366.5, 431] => 1.03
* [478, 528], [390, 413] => 1.05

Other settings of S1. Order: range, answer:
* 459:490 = 2.96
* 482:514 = 2.87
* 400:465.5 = 2.82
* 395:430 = 2.78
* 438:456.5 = 2.82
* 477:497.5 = 2.91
